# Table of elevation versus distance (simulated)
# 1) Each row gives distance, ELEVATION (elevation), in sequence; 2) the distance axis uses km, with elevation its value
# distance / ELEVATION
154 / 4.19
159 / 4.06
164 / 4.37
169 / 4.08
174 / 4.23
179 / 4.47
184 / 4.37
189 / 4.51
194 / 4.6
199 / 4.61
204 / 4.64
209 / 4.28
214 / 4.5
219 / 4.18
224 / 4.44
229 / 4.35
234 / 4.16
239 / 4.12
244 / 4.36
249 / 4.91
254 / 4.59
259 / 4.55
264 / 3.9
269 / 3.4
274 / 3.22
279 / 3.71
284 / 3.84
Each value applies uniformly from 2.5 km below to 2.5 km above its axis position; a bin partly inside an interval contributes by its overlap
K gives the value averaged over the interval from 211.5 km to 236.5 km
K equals 4.33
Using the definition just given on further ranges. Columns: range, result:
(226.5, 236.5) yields 4.25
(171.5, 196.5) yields 4.44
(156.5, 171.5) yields 4.17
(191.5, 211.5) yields 4.53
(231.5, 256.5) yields 4.43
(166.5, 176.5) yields 4.15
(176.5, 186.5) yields 4.42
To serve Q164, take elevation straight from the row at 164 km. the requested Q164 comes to 4.37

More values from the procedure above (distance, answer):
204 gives 4.64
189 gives 4.51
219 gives 4.18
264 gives 3.9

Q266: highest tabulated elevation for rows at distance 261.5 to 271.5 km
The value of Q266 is 3.9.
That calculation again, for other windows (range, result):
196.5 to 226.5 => 4.64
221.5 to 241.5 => 4.44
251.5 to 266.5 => 4.59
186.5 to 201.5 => 4.61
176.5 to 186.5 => 4.47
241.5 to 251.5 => 4.91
